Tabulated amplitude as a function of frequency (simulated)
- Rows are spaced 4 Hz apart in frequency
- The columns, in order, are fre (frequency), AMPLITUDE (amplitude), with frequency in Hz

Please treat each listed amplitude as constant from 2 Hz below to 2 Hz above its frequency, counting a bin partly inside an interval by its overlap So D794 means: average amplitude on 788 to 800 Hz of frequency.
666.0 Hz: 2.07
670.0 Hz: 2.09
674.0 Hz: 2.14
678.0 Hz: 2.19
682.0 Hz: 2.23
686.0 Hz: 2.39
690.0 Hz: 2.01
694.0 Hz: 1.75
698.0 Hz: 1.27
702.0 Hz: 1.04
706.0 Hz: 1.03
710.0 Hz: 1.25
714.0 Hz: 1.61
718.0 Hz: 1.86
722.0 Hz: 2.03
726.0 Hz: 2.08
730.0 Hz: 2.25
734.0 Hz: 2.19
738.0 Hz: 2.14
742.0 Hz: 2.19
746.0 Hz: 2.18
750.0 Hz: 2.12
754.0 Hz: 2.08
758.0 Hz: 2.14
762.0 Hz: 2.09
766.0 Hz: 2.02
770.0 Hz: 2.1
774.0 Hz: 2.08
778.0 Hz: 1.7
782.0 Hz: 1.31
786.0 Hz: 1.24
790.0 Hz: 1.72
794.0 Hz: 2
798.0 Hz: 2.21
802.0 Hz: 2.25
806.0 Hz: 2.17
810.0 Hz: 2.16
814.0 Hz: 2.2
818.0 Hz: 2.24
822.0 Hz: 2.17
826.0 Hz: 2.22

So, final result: 1.98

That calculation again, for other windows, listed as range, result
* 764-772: 2.06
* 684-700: 1.85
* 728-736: 2.22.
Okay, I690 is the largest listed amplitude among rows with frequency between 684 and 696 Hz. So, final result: 2.39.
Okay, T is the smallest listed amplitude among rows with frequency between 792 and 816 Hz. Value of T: 2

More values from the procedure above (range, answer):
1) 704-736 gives 1.03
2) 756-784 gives 1.31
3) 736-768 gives 2.02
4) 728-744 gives 2.14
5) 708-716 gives 1.25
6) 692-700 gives 1.27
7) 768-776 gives 2.08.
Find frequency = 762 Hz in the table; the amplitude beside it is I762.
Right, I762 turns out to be 2.09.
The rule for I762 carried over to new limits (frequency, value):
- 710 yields 1.25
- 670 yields 2.09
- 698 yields 1.27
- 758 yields 2.14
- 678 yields 2.19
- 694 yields 1.75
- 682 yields 2.23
